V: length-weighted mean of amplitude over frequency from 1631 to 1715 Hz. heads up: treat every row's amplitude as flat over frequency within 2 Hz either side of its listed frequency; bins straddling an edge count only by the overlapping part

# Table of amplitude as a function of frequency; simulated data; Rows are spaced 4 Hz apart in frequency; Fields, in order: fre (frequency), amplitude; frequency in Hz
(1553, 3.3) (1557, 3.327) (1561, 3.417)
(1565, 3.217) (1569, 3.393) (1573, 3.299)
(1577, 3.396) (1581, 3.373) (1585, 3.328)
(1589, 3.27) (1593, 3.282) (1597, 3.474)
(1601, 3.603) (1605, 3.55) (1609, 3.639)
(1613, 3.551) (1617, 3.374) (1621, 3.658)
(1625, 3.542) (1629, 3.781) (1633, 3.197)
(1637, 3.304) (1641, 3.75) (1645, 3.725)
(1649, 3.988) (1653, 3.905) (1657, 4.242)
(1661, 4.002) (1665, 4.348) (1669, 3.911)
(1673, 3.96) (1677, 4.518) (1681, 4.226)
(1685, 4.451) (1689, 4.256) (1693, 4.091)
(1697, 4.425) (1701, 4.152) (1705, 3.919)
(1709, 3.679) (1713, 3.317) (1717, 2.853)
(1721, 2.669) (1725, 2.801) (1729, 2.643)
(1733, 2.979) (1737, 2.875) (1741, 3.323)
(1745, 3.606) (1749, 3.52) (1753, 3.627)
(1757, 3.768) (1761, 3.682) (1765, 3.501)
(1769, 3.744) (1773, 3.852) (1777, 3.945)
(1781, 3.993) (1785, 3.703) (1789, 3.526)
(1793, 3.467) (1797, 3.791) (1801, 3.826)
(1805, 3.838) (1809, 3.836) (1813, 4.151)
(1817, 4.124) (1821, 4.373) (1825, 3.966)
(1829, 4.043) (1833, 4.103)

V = 3.97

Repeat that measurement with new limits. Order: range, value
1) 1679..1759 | 3.56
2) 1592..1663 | 3.65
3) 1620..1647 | 3.56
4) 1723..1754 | 3.16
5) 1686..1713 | 4.04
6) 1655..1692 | 4.21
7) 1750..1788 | 3.74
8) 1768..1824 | 3.87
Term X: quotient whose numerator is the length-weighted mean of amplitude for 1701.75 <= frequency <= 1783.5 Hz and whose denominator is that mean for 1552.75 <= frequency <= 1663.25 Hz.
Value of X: 0.97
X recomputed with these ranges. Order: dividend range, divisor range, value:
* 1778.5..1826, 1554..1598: 1.16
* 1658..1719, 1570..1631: 1.15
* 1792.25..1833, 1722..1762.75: 1.21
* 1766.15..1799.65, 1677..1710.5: 0.90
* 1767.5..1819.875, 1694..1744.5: 1.15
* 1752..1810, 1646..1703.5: 0.90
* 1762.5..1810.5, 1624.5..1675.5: 0.98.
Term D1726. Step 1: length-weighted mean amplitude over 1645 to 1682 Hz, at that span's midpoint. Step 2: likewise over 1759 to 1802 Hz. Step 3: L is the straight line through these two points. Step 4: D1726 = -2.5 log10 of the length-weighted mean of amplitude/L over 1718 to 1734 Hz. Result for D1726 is 0.37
